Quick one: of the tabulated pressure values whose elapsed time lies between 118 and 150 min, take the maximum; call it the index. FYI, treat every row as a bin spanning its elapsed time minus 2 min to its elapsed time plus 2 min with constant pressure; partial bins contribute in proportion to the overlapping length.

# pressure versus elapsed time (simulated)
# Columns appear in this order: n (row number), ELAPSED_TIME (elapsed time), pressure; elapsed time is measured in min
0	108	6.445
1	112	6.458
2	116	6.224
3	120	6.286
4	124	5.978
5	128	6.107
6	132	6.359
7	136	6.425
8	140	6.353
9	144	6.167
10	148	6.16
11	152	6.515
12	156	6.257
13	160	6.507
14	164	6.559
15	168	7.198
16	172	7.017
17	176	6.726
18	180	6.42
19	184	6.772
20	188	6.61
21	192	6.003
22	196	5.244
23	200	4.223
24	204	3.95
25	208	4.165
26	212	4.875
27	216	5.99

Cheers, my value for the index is 6.425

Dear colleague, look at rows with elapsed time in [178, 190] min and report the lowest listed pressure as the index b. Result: 6.42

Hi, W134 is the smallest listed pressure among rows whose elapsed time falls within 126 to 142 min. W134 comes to 6.107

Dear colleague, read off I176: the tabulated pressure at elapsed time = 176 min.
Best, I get 6.726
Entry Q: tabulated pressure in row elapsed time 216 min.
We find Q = 5.99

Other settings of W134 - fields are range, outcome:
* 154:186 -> 6.257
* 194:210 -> 3.95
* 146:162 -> 6.16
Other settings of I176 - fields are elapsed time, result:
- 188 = 6.61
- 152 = 6.515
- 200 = 4.223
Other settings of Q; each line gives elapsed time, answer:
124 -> 5.978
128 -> 6.107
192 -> 6.003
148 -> 6.16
